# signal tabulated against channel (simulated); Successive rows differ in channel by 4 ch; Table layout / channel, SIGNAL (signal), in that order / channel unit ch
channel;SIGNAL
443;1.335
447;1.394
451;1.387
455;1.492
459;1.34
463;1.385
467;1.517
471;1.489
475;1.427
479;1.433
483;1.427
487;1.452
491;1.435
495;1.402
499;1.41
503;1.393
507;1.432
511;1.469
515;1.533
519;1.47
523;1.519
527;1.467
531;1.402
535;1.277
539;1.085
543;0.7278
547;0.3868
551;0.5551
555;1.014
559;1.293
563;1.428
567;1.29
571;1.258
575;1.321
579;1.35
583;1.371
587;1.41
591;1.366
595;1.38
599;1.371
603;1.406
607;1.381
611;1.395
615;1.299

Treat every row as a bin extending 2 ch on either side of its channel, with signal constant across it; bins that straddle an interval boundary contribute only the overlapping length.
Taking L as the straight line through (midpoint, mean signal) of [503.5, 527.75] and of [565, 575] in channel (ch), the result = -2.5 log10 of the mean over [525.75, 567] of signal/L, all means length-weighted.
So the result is 0.27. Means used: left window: 1.48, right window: 1.28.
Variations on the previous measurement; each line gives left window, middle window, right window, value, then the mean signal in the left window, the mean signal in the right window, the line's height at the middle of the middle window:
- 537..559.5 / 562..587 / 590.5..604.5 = -0.203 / 0.814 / 1.38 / 1.12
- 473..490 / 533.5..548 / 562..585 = 0.471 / 1.43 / 1.33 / 1.37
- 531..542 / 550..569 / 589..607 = 0.102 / 1.18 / 1.38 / 1.26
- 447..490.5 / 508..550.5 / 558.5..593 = 0.144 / 1.43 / 1.35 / 1.38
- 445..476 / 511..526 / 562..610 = -0.077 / 1.43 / 1.36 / 1.4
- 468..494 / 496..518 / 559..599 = -0.020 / 1.45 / 1.35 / 1.42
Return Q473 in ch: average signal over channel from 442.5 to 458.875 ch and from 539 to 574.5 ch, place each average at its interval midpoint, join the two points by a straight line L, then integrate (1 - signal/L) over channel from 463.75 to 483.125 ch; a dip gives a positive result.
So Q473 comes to -2.0 ch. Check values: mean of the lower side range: 1.4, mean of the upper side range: 1.01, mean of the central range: 1.46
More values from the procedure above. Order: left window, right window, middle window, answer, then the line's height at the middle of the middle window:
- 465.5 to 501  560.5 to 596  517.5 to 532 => -0.68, 1.4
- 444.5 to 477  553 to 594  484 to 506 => -0.43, 1.39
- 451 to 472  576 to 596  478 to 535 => -1.08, 1.41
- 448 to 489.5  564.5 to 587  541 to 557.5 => 8.09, 1.35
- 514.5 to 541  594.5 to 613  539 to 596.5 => 9.83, 1.39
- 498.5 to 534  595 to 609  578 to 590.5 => 0.19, 1.4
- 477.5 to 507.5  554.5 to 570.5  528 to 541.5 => 0.87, 1.34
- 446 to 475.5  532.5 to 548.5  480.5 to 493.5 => -1.87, 1.26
